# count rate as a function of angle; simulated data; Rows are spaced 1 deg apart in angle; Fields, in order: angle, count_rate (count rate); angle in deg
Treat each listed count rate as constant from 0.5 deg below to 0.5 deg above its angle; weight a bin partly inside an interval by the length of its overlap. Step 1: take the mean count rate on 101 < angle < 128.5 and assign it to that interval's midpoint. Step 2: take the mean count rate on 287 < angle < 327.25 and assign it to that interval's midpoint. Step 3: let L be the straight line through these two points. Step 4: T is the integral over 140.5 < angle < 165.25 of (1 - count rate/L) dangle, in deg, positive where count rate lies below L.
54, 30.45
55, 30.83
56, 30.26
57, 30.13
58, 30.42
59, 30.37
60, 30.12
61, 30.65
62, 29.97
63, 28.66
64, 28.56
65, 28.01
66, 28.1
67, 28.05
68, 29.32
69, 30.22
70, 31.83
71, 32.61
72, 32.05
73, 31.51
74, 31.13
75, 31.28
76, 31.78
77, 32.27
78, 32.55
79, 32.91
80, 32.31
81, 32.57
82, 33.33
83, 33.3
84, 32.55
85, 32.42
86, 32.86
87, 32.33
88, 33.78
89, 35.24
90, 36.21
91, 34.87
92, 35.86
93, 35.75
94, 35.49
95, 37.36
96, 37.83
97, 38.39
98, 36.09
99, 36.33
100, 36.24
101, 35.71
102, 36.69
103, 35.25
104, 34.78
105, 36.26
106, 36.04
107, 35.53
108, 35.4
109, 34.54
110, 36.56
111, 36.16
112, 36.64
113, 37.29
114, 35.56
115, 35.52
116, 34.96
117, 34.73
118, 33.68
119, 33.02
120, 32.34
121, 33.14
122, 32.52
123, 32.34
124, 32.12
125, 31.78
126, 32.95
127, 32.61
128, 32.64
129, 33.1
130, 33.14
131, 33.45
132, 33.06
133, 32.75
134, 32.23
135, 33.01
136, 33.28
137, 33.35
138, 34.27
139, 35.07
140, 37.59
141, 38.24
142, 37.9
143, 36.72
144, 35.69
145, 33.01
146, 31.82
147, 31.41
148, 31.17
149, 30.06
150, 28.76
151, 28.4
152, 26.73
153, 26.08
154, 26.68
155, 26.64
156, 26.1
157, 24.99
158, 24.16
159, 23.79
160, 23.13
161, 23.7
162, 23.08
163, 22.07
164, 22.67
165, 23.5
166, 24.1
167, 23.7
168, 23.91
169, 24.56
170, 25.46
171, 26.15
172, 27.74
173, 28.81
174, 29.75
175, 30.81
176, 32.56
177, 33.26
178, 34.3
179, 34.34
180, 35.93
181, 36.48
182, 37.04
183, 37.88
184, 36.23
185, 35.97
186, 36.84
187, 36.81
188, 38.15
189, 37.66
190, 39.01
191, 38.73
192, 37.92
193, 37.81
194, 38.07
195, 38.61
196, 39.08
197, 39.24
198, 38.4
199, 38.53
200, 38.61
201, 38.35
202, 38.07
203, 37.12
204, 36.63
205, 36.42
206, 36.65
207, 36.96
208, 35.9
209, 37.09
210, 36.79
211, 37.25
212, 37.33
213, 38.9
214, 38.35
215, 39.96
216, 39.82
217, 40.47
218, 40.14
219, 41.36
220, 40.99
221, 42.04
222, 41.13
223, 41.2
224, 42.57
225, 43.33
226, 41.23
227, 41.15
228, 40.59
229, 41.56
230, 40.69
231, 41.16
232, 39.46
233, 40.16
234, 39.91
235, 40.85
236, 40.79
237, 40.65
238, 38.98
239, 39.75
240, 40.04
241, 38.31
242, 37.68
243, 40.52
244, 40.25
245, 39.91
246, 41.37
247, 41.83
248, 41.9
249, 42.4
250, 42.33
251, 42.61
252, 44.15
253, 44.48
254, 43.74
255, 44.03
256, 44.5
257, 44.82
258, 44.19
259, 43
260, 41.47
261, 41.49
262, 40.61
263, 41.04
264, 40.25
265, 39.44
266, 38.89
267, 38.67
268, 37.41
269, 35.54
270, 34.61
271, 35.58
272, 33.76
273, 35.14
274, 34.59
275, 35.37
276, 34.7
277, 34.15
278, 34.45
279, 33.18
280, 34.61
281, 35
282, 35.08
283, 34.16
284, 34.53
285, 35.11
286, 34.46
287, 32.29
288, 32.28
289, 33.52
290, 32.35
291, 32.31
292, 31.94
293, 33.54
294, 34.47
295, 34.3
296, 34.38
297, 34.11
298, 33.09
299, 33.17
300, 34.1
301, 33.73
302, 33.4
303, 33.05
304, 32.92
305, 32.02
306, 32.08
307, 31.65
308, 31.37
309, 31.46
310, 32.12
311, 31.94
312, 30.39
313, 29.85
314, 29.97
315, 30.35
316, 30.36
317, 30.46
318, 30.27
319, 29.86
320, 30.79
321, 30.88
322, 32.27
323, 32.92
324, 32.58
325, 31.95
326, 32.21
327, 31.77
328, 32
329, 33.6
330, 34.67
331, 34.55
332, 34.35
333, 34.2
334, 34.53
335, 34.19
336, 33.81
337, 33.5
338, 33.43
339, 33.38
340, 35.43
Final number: 4.2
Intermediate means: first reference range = 34.5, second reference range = 32.2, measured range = 28.3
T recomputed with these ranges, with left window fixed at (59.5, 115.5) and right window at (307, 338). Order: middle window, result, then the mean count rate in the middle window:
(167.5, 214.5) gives -3.6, 35.5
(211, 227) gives -3.8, 40.5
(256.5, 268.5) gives -3.1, 40.9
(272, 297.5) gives -1.3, 34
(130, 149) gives -0.4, 34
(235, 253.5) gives -4.8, 41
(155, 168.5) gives 3.8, 23.9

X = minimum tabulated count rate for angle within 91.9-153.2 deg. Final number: 26.08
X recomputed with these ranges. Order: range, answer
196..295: 31.94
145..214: 22.07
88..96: 33.78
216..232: 39.46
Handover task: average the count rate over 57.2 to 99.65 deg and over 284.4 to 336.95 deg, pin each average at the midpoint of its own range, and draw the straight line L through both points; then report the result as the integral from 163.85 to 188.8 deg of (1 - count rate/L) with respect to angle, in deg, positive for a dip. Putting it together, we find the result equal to 1.0 deg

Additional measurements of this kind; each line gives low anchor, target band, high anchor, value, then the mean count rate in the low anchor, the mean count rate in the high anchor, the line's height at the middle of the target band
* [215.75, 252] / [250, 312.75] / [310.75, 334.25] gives 0.3 deg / 40.9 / 31.9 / 36.1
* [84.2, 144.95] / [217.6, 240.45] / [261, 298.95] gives -3.8 deg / 34.8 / 35.2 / 35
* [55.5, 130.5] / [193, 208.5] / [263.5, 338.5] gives -2.0 deg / 33.3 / 33.5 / 33.4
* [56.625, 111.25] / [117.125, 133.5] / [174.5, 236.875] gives 1.0 deg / 33.2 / 38.4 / 35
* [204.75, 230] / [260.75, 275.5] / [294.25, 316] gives -0.8 deg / 39.6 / 32.3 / 35.4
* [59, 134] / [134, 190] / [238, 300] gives 7.0 deg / 33.4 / 37.6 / 35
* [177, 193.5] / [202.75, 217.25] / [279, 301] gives -0.6 deg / 36.8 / 33.7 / 36.1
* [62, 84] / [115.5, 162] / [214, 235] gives 5.1 deg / 31.1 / 40.9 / 35.3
